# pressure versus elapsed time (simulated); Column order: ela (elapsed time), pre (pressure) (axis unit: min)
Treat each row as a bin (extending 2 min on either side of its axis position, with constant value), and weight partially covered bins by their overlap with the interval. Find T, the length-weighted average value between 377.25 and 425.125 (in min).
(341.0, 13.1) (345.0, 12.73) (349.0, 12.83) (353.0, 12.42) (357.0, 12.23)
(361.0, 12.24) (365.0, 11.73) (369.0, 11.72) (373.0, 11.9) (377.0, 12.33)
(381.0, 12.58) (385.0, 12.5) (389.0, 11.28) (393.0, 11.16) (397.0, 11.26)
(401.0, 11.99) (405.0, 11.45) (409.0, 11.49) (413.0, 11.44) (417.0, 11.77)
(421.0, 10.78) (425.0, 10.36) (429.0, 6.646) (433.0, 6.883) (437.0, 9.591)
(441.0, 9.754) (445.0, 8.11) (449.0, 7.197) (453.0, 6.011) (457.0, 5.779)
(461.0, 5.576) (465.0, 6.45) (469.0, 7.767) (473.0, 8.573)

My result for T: 11.6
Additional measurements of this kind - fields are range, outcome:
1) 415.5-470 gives 8.02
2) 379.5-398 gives 11.8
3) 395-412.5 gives 11.5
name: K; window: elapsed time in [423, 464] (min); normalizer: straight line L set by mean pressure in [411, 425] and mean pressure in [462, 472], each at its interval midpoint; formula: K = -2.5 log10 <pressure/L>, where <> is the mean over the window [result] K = 0.20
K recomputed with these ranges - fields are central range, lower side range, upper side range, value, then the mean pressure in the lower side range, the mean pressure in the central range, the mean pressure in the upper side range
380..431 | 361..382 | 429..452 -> -0.10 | 12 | 11.1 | 8.06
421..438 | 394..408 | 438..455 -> 0.08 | 11.5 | 8.58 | 7.88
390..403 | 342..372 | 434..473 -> -0.12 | 12.3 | 11.5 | 7.41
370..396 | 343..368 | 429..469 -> -0.10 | 12.3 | 11.9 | 7.26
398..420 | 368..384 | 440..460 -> -0.17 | 12.2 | 11.6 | 7.16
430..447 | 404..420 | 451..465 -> -0.04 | 11.5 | 8.47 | 5.88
